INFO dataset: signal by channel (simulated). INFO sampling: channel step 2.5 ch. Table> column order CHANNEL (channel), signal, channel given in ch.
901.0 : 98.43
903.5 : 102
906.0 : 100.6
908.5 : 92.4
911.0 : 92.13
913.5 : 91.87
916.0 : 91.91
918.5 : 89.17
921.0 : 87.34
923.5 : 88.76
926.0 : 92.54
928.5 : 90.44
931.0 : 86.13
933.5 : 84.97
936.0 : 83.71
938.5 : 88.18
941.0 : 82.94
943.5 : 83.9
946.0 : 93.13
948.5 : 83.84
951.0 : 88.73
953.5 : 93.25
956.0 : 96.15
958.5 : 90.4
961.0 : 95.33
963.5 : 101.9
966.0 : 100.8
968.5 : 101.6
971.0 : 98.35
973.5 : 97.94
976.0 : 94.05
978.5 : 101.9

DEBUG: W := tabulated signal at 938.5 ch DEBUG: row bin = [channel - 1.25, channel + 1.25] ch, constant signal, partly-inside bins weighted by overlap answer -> 88.18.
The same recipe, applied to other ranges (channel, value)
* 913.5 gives 91.87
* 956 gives 96.15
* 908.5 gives 92.4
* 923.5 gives 88.76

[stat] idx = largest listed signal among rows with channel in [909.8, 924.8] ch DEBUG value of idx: 92.13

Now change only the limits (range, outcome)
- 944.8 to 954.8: 93.25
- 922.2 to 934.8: 92.54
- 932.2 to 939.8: 88.18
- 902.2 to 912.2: 102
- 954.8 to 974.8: 101.9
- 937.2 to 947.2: 93.13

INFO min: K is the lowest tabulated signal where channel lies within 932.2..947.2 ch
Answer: 82.94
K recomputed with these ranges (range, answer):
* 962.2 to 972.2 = 98.35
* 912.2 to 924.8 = 87.34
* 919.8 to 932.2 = 86.13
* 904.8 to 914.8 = 91.87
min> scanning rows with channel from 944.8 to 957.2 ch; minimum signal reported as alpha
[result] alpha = 83.84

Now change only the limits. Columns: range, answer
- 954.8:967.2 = 90.4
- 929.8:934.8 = 84.97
